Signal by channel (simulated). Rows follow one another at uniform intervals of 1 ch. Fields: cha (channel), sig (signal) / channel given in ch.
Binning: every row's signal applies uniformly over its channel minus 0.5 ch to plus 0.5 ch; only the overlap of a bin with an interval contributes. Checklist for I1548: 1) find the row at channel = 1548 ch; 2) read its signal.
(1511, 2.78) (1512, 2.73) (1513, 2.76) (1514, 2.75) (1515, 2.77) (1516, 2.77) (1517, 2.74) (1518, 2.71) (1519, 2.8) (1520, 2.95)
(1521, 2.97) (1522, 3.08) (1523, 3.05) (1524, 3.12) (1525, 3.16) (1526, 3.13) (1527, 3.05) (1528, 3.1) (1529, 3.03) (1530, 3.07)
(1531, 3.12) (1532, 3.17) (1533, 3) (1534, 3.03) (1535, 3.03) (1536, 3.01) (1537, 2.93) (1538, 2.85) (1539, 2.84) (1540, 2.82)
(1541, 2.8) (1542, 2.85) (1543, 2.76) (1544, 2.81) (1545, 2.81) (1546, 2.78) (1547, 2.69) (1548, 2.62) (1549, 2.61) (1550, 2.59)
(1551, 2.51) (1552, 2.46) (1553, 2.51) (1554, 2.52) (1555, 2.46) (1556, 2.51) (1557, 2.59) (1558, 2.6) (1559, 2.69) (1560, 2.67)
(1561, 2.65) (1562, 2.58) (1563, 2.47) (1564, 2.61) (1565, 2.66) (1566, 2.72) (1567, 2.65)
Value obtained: 2.62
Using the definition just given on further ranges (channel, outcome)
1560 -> 2.67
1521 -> 2.97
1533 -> 3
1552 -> 2.46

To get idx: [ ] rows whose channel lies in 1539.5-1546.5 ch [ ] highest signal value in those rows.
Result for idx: 2.85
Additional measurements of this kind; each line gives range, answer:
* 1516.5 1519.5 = 2.8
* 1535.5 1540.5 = 3.01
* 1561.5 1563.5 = 2.58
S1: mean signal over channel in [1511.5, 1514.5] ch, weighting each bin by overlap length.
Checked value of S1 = 2.75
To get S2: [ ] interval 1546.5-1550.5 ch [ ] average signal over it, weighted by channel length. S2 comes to 2.63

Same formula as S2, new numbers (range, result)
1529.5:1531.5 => 3.09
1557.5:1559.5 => 2.65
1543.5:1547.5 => 2.77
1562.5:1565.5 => 2.58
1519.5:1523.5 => 3.01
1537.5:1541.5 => 2.83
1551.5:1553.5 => 2.48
